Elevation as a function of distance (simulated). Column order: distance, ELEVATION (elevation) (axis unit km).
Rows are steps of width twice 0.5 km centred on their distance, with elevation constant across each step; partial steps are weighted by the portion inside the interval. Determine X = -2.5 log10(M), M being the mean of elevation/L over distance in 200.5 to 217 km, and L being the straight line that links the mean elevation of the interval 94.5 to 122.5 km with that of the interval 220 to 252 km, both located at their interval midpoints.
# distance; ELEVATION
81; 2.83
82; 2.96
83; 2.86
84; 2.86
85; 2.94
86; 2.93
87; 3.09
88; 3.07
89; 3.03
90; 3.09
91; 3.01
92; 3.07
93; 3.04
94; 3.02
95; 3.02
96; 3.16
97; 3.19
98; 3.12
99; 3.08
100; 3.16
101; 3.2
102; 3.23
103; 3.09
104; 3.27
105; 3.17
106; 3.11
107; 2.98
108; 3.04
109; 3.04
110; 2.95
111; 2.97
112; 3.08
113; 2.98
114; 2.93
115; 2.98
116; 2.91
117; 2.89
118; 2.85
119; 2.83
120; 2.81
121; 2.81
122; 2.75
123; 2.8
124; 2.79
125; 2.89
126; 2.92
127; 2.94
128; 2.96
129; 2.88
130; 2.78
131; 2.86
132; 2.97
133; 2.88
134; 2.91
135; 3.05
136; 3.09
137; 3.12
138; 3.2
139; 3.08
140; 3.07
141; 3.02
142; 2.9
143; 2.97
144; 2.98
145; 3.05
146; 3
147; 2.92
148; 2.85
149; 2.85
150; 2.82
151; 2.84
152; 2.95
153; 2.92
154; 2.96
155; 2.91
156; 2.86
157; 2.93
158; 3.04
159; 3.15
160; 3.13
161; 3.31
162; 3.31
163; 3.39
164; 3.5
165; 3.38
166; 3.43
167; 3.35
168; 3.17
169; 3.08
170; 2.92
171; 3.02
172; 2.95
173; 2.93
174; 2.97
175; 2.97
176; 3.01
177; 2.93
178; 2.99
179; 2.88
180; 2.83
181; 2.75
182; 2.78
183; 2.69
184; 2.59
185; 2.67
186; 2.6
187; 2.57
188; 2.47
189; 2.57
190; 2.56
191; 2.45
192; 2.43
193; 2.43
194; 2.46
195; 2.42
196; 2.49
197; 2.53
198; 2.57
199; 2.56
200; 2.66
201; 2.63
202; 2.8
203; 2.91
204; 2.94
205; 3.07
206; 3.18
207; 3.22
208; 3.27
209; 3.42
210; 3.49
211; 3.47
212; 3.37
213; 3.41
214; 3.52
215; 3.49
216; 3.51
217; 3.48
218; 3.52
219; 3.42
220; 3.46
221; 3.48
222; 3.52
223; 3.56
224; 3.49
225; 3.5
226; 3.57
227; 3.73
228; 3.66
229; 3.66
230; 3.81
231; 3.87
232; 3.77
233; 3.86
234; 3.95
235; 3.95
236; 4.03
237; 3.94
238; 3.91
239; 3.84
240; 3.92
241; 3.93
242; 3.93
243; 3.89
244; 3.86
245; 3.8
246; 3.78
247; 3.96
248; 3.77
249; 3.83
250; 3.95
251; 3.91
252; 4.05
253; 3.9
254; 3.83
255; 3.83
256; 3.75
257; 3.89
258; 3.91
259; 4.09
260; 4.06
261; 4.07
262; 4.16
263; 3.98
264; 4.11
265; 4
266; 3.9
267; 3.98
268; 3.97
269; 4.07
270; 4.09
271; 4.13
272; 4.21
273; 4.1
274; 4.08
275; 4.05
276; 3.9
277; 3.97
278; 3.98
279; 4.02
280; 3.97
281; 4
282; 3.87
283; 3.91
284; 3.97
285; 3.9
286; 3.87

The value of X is 0.12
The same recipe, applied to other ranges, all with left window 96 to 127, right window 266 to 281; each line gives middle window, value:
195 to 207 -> 0.278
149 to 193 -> 0.154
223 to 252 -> -0.006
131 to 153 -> 0.076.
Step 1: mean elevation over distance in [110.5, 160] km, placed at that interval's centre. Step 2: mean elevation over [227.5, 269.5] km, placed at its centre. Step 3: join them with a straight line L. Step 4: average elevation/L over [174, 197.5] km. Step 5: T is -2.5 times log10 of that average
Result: 0.26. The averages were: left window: 2.94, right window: 3.91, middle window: 2.66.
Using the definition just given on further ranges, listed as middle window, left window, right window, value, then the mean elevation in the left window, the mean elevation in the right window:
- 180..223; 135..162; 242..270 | 0.18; 3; 3.94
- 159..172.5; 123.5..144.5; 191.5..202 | -0.17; 2.96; 2.53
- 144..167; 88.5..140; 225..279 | 0.07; 3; 3.92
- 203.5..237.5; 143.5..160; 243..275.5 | 0.02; 2.95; 3.97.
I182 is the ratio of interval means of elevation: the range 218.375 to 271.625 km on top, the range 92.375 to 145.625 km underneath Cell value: 1.29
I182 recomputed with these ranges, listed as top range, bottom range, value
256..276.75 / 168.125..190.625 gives 1.43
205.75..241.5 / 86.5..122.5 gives 1.20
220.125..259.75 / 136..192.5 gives 1.29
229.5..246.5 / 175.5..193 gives 1.45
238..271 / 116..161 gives 1.34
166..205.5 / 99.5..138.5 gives 0.93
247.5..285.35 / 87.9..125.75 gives 1.32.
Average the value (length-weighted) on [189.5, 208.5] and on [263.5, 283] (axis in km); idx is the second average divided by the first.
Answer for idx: 1.5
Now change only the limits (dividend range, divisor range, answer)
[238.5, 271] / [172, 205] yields 1.46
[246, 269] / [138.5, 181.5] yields 1.30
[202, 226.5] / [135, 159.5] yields 1.13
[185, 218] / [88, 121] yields 0.96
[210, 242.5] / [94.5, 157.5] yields 1.23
